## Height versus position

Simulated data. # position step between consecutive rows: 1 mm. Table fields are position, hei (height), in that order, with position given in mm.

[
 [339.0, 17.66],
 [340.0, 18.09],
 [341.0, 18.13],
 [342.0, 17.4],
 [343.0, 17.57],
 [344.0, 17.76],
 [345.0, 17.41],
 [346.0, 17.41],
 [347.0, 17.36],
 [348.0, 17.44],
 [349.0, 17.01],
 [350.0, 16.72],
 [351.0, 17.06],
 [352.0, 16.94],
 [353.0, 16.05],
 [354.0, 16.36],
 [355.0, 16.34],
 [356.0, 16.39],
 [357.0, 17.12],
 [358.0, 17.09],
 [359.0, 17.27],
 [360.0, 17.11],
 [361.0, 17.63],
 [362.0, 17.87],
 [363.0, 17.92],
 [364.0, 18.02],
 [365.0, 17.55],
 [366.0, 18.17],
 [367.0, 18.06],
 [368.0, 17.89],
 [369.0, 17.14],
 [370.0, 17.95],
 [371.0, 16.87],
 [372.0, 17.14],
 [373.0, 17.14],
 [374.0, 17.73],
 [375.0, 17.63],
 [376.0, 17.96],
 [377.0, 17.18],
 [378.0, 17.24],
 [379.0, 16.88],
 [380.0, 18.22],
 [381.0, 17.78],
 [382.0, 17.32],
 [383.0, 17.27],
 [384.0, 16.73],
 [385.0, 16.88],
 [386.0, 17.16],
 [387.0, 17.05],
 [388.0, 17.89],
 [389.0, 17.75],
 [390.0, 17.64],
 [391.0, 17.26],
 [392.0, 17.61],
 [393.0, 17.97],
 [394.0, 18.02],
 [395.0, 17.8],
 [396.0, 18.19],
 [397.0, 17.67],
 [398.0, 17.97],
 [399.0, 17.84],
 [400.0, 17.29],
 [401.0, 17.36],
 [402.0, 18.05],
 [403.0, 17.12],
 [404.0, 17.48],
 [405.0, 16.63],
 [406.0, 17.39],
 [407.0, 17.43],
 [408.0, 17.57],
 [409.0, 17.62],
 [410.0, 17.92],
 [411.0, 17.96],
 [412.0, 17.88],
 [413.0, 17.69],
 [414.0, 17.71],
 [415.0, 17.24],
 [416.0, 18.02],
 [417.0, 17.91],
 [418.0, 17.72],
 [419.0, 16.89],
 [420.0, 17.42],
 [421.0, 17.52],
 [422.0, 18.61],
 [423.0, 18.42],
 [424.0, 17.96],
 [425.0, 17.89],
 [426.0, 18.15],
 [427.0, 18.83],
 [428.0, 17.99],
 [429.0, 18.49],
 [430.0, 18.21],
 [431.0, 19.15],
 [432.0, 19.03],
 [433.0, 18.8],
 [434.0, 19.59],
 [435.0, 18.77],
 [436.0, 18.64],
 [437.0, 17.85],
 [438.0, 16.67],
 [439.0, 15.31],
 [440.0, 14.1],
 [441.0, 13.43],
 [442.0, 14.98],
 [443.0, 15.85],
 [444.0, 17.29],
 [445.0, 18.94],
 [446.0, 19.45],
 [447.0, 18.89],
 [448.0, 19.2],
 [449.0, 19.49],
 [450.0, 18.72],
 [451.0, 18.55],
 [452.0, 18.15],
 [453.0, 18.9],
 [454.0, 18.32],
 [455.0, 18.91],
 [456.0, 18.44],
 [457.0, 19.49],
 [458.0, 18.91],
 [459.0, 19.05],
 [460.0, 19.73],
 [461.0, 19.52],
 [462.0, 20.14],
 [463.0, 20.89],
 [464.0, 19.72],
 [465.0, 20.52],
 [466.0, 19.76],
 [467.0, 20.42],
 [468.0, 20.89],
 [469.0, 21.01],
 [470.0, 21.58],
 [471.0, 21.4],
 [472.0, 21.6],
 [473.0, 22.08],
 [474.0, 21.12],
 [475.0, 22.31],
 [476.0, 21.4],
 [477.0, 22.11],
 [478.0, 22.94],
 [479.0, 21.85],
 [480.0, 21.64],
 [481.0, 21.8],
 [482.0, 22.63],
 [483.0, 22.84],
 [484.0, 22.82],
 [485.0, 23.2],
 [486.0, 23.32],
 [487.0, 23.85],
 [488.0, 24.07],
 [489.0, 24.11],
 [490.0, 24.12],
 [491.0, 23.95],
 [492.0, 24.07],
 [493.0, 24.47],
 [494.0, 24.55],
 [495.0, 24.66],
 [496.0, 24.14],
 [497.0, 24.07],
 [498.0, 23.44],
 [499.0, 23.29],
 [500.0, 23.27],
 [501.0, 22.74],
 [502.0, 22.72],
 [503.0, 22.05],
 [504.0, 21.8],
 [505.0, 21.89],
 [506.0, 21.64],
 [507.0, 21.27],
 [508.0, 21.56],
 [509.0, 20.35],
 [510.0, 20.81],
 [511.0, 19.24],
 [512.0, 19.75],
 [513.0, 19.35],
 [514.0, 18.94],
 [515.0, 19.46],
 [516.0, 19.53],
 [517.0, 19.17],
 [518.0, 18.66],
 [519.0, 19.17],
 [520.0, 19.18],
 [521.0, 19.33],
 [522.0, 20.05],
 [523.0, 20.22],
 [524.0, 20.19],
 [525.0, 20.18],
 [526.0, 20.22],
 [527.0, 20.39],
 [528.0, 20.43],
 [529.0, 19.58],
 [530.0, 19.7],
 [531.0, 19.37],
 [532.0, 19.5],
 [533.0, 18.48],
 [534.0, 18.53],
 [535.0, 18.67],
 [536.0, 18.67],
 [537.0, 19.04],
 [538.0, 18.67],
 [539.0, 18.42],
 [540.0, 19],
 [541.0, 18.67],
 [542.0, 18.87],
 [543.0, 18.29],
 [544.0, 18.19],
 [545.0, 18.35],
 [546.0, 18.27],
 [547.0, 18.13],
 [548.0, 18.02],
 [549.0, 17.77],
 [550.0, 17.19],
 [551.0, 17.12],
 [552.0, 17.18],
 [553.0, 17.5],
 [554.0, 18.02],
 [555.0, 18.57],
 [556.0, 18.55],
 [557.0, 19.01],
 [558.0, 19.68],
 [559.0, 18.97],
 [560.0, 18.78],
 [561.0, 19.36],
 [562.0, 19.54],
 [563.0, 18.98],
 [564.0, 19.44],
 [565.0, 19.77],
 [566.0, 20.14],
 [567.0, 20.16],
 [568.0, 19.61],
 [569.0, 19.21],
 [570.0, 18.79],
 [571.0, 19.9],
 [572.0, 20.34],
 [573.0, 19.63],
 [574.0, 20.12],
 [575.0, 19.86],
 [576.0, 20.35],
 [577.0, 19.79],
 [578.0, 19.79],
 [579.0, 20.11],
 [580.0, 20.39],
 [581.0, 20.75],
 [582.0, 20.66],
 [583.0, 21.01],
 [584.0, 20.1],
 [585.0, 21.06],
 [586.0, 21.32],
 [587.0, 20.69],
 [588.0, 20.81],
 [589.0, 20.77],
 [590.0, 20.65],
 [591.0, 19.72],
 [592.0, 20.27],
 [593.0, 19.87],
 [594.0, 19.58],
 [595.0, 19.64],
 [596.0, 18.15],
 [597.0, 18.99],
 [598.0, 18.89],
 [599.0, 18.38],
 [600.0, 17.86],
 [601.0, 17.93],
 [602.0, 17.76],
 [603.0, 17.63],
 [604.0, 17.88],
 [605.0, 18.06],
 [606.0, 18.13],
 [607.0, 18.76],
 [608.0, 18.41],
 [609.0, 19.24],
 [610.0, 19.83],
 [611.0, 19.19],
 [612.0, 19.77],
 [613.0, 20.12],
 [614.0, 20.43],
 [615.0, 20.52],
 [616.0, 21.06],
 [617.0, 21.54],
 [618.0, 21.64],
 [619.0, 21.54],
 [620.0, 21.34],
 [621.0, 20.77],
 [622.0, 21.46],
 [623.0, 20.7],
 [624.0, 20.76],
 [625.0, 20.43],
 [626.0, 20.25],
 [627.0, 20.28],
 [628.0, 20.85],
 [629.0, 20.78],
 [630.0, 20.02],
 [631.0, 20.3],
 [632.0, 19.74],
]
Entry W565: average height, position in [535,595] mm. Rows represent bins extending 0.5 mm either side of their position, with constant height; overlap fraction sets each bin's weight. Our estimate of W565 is 19.3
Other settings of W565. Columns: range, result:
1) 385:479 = 18.5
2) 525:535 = 19.6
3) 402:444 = 17.6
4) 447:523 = 21.2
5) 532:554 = 18.3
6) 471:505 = 23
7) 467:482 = 21.7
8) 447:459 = 18.8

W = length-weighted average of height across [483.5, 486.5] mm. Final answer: 23.1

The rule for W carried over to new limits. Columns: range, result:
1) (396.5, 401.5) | 17.6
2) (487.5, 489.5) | 24.1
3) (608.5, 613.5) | 19.6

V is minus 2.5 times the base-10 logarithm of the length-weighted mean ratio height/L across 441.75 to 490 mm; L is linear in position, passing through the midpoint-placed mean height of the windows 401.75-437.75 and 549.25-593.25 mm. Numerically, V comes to -0.11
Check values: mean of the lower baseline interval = 18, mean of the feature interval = 20.5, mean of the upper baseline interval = 19.6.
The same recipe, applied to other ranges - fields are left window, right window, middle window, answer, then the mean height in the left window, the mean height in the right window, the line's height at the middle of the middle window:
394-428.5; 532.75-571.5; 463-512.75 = -0.21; 17.7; 18.7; 18.3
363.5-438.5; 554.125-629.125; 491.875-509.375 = -0.21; 17.8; 19.8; 18.8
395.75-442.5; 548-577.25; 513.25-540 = -0.04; 17.6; 19.1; 18.7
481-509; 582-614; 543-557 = 0.18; 23.1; 19.4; 21.1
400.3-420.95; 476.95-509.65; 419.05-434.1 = 0.02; 17.5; 22.9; 18.6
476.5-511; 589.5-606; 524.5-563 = 0.12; 22.8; 18.8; 20.9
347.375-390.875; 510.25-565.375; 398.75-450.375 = 0.01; 17.3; 19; 17.9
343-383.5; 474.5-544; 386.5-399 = 0.02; 17.3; 21.1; 18.1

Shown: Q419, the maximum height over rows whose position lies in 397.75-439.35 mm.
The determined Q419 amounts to 19.59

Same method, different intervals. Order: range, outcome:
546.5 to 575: 20.34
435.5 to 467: 20.89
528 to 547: 20.43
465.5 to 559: 24.66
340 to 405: 18.22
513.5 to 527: 20.39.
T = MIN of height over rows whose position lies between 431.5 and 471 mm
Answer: 13.43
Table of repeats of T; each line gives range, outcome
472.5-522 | 18.66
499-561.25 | 17.12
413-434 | 16.89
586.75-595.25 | 19.58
